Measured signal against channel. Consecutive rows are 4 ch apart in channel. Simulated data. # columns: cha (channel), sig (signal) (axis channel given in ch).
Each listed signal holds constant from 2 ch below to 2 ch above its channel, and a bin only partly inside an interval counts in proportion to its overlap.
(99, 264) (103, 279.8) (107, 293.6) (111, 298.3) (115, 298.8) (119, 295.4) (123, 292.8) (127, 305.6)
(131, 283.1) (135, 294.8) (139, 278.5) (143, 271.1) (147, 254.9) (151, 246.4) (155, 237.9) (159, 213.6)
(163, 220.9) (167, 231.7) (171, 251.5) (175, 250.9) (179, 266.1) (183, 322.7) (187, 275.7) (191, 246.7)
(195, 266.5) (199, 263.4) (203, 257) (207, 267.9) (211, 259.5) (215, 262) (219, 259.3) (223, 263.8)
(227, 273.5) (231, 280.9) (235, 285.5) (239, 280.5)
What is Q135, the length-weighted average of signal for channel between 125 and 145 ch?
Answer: 287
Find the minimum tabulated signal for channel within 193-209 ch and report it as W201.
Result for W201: 257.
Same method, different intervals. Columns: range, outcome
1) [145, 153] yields 246.4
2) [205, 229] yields 259.3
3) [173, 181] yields 250.9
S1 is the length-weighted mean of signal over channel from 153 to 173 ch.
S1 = 231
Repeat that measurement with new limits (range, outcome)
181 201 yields 275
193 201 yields 265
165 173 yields 242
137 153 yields 263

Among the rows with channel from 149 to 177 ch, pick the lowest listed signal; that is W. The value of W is 213.6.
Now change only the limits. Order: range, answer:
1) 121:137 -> 283.1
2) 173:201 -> 246.7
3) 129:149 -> 254.9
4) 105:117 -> 293.6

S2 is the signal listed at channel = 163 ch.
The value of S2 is 220.9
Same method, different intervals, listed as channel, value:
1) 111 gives 298.3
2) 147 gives 254.9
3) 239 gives 280.5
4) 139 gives 278.5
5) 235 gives 285.5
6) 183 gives 322.7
